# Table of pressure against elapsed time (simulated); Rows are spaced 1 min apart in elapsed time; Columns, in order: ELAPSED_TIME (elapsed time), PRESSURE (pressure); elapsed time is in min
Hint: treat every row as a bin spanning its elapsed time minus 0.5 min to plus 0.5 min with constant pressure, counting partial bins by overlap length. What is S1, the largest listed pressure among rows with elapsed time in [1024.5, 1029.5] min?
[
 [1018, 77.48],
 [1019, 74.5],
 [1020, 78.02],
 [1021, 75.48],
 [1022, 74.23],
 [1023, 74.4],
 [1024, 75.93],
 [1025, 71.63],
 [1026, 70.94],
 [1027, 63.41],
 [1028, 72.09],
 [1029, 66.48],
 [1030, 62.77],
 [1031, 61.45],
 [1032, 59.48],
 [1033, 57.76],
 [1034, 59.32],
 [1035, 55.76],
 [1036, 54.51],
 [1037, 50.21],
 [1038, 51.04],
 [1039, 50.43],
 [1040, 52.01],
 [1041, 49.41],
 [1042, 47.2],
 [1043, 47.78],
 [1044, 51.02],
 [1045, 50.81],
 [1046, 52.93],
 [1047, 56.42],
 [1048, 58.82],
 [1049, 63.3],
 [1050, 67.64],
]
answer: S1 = 72.09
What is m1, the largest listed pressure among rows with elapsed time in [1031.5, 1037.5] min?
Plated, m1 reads 59.48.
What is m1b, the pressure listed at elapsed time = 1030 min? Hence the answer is 62.77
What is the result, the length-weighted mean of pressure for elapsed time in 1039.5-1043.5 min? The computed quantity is 49.1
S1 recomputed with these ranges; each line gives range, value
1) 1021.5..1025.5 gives 75.93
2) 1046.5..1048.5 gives 58.82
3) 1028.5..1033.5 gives 66.48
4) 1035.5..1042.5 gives 54.51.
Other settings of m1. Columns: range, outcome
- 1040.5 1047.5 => 56.42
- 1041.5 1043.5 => 47.78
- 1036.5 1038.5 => 51.04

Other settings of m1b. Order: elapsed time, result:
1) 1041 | 49.41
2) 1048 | 58.82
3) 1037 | 50.21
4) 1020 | 78.02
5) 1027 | 63.41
